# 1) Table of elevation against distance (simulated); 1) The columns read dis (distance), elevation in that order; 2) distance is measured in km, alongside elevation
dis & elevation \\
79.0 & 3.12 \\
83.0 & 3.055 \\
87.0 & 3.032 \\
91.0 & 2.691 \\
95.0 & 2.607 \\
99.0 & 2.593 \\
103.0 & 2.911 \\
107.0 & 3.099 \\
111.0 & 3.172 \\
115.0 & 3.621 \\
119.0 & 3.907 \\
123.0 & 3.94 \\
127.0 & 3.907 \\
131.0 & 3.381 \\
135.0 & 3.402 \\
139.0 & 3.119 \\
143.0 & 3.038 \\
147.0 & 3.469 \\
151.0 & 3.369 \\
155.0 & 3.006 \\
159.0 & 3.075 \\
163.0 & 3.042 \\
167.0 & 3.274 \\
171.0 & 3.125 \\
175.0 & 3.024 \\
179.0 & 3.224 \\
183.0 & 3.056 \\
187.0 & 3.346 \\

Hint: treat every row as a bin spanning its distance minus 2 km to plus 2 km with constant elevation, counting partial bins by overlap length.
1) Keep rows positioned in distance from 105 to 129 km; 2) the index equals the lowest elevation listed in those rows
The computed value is 3.099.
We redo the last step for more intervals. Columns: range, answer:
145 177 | 3.006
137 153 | 3.038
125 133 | 3.381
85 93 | 2.691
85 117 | 2.593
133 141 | 3.119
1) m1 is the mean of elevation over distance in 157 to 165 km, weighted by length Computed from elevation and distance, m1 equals 3.06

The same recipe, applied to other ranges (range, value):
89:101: 2.63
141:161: 3.19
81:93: 2.93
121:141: 3.55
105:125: 3.55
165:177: 3.14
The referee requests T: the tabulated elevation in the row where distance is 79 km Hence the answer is 3.12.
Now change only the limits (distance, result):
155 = 3.006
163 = 3.042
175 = 3.024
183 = 3.056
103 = 2.911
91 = 2.691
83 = 3.055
